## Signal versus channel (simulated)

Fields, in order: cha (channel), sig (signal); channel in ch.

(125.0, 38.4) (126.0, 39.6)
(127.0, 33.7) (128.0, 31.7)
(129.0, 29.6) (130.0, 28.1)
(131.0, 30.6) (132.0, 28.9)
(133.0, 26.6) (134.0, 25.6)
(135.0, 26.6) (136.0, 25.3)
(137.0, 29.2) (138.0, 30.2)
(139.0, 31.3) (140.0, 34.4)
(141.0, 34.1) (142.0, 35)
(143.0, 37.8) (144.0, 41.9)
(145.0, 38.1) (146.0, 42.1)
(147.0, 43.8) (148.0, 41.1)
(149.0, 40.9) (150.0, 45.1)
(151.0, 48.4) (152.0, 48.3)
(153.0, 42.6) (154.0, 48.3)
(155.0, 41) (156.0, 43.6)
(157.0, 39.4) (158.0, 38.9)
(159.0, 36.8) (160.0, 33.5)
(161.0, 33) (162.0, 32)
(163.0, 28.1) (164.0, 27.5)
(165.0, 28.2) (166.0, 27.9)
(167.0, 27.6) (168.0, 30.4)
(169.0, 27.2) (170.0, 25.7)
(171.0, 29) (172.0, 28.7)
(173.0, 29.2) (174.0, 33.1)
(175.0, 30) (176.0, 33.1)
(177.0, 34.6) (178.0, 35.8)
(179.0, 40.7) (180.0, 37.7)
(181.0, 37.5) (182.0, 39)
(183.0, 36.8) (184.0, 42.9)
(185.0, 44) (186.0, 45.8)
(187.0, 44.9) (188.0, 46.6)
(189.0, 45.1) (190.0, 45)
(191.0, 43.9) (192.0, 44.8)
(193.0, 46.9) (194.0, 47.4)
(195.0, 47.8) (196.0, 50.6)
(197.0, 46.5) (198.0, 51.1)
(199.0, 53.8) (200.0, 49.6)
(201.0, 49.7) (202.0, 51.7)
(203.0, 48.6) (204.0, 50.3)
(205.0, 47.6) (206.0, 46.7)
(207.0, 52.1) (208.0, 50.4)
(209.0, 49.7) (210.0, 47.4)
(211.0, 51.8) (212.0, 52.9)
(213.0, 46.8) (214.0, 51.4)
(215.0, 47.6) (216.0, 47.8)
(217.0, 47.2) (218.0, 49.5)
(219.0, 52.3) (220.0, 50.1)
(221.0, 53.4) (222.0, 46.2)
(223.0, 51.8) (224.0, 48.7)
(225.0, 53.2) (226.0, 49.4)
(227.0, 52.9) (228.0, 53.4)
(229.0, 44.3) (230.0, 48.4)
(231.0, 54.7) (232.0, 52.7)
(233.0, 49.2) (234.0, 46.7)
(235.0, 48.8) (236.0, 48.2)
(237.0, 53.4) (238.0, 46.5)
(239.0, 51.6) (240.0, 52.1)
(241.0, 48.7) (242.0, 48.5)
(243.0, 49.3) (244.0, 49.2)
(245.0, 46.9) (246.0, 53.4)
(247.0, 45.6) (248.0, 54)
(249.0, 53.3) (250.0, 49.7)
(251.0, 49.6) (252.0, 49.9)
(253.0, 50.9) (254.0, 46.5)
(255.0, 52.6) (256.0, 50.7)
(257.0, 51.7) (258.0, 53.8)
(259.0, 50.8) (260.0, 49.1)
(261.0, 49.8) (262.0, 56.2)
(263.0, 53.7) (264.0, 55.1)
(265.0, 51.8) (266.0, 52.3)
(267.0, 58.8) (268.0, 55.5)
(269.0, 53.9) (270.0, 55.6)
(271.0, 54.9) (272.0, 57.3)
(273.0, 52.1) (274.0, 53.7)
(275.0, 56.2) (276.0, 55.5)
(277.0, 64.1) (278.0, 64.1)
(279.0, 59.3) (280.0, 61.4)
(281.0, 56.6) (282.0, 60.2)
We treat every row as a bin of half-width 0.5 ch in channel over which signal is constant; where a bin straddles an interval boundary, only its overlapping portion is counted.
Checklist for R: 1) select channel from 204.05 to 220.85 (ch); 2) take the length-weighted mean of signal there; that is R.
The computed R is 49.6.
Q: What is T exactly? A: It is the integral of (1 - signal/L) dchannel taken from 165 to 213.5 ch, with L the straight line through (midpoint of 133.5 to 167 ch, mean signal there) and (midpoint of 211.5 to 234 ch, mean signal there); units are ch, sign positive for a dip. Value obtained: 2.2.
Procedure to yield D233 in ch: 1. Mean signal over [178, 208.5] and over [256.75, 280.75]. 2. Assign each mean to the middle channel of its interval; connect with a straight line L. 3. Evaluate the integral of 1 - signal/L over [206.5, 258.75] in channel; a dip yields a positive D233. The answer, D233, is 0.7 ch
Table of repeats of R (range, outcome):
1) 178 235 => 47.8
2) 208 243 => 49.9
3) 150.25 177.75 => 34.4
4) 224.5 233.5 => 50.9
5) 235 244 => 49.7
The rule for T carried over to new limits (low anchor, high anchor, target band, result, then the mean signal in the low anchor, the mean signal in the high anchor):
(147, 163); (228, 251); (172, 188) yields 2.1 ch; 40.6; 49.9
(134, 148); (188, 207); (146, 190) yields 3.8 ch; 34.5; 48.2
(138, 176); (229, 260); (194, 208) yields -2.2 ch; 35.7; 50.1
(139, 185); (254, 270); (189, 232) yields -5.0 ch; 36.3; 52.9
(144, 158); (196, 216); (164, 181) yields 5.4 ch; 43.1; 49.7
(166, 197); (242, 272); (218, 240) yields -1.6 ch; 38.4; 51.9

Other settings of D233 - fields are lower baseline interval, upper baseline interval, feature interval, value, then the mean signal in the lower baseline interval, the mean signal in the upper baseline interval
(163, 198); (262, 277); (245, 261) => 0.39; 37.8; 55.1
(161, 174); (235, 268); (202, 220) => -4.11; 28.8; 51.1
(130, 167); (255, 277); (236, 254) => 0.23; 35.5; 53.9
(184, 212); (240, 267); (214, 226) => -0.14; 48.1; 51.1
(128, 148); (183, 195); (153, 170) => 1.86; 32.8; 45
